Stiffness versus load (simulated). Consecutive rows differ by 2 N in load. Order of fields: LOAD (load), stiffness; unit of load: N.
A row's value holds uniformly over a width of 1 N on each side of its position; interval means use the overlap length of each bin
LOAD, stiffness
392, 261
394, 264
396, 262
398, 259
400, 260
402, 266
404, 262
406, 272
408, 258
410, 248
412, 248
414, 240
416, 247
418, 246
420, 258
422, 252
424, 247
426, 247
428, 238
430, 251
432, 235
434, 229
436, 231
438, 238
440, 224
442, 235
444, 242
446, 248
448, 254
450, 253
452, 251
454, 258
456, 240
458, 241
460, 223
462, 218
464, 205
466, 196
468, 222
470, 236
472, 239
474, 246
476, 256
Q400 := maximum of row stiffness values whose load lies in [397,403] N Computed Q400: 266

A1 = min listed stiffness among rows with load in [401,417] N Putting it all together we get 240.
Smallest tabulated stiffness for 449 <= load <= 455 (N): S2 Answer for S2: 251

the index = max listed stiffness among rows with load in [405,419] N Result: 272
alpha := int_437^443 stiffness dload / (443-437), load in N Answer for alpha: 232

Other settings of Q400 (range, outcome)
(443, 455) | 258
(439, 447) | 248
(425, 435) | 251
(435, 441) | 238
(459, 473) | 239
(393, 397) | 264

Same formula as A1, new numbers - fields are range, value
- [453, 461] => 223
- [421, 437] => 229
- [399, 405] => 260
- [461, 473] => 196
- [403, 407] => 262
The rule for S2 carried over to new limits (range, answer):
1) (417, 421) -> 246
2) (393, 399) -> 259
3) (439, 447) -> 224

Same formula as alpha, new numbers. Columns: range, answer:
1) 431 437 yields 232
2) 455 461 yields 235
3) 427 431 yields 244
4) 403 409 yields 264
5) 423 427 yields 247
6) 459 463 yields 220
